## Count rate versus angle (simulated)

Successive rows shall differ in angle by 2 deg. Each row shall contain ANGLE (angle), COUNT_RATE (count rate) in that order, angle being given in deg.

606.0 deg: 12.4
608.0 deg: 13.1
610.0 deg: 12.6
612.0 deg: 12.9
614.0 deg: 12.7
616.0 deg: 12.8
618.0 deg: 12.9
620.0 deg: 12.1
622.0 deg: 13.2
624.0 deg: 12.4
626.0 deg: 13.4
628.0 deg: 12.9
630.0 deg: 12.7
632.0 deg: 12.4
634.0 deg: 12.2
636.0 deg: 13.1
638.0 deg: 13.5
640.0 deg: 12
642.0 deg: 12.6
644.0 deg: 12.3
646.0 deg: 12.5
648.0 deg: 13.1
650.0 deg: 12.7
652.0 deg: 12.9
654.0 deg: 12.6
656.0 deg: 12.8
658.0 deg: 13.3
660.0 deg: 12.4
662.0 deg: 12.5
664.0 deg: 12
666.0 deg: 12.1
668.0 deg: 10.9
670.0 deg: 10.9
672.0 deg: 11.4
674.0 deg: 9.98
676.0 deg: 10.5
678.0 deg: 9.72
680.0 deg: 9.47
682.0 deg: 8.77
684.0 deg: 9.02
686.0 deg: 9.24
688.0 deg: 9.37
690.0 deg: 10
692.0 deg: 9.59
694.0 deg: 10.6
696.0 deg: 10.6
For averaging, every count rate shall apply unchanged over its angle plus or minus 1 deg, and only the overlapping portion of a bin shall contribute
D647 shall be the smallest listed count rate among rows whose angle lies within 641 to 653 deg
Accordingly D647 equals 12.3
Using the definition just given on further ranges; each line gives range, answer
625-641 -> 12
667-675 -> 9.98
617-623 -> 12.1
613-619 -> 12.7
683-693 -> 9.02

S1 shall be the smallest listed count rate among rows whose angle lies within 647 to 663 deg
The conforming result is 12.4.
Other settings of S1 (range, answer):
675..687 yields 8.77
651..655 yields 12.6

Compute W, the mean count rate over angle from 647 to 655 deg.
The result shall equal 12.8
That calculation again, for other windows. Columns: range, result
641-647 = 12.5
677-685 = 9.25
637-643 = 12.7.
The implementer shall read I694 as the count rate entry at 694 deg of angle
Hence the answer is 10.6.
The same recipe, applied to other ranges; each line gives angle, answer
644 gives 12.3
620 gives 12.1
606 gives 12.4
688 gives 9.37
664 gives 12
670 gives 10.9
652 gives 12.9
